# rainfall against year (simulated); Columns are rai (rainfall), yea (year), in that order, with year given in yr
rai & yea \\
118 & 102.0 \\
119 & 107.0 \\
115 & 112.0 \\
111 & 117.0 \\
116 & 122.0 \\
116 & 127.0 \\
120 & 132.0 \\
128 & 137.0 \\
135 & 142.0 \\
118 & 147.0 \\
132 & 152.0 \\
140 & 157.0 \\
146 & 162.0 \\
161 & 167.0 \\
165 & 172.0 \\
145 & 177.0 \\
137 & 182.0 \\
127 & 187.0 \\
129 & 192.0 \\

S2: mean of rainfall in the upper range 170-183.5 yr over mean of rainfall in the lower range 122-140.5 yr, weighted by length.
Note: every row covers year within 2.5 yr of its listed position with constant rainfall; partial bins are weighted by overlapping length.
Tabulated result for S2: 1.2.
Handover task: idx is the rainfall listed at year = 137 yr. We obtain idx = 128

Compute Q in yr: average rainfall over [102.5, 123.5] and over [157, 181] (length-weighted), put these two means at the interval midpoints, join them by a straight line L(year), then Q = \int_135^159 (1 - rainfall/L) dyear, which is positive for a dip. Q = 1.2 yr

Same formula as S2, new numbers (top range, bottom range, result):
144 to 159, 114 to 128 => 1.14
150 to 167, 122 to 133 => 1.22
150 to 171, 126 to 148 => 1.18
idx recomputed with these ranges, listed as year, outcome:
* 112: 115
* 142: 135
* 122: 116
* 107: 119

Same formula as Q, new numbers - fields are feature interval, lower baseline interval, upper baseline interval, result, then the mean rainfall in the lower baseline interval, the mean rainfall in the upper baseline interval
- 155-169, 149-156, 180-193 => -1.8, 133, 131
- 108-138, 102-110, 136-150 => 1.3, 118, 127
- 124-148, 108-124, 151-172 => 1.0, 114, 148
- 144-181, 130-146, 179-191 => -3.9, 127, 132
